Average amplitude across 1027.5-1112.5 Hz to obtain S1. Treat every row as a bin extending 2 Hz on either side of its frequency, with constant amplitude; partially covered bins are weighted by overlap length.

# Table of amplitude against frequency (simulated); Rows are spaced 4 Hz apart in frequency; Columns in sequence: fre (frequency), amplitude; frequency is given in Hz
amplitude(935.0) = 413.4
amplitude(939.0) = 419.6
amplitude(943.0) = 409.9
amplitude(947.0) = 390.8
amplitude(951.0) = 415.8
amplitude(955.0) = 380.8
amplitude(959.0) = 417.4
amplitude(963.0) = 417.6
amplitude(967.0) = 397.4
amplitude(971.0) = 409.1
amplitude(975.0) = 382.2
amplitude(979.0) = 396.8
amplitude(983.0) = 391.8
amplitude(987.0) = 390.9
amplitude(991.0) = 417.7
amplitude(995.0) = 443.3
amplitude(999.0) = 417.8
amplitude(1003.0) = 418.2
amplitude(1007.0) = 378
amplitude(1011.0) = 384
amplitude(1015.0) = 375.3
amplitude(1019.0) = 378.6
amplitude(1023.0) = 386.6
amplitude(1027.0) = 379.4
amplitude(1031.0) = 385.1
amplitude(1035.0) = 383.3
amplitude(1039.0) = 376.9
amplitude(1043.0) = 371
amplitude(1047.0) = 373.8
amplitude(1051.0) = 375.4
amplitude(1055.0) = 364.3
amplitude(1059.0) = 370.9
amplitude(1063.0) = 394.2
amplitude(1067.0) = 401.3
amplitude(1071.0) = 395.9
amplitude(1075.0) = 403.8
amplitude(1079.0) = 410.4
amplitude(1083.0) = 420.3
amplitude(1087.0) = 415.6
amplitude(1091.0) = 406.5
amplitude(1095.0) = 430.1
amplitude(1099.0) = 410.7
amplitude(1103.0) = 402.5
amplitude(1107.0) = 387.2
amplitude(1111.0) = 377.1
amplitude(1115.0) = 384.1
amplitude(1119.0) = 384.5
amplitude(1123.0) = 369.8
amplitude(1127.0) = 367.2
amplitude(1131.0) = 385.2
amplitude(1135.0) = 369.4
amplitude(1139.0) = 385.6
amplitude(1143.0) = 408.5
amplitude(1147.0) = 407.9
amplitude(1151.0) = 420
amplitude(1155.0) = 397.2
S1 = 393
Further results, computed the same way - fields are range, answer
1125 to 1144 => 382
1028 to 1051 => 378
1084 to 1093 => 412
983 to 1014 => 405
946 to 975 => 403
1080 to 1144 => 394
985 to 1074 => 389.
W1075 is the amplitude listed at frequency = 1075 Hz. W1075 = 403.8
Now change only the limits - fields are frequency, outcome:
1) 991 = 417.7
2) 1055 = 364.3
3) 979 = 396.8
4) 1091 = 406.5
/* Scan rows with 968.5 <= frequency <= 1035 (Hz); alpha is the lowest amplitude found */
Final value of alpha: 375.3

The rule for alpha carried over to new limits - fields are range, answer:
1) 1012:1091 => 364.3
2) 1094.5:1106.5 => 402.5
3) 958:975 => 382.2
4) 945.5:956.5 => 380.8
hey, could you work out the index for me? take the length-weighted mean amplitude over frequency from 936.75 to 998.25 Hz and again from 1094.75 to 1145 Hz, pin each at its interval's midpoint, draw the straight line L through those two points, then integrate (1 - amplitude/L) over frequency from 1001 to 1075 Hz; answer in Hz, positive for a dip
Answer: 2.61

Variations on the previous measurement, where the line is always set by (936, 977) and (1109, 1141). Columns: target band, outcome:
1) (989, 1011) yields -0.8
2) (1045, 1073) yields 0.4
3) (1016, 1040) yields 0.7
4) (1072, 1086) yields -0.9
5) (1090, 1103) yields -1.1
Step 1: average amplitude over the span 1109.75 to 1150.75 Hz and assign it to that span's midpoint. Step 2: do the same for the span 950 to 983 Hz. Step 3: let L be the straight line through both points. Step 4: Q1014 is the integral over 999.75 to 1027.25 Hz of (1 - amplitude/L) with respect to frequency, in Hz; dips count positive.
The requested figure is 0.6 Hz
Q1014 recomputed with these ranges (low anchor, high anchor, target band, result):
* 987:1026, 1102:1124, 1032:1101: -0.68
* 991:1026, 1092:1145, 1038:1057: 1.12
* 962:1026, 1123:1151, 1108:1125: 0.46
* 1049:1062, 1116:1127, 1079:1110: -2.90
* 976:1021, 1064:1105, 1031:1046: 0.96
